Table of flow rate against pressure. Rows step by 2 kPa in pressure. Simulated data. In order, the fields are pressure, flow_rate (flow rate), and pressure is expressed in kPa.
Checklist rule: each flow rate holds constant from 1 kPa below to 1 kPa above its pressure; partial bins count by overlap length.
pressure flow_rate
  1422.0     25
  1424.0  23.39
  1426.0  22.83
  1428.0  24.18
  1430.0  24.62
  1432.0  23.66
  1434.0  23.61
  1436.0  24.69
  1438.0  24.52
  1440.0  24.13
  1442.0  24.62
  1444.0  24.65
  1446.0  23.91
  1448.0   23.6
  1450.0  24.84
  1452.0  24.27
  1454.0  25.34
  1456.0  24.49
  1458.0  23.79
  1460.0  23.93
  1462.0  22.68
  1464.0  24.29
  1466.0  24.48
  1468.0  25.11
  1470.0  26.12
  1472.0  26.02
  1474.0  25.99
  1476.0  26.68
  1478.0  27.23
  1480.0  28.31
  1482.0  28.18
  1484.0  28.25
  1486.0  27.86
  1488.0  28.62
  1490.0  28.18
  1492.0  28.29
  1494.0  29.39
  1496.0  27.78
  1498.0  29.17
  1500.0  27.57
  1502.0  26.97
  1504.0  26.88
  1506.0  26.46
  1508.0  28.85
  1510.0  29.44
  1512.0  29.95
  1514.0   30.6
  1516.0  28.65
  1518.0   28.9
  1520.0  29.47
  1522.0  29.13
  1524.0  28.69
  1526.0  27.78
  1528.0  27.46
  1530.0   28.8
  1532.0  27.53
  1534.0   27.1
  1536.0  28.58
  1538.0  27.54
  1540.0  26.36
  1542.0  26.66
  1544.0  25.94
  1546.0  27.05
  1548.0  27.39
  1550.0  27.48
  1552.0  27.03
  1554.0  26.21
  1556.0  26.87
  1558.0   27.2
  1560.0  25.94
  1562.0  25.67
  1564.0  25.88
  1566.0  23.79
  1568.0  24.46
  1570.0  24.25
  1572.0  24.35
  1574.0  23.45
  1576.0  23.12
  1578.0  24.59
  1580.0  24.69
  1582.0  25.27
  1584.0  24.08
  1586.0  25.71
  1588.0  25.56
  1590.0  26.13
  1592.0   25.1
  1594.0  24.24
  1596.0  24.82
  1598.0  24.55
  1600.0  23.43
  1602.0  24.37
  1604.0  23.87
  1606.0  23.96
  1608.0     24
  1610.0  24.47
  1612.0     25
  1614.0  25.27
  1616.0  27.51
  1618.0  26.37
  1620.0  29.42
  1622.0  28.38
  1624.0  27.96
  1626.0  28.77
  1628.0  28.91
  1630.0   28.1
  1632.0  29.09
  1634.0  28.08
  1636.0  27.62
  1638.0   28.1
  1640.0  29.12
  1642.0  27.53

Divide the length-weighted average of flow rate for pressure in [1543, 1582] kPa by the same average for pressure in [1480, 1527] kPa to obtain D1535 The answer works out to 0.9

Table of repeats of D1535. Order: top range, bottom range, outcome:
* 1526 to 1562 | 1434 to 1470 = 1.11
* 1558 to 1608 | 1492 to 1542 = 0.87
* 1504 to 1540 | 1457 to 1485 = 1.10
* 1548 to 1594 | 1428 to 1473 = 1.04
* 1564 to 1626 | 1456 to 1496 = 0.95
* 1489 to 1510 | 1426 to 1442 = 1.16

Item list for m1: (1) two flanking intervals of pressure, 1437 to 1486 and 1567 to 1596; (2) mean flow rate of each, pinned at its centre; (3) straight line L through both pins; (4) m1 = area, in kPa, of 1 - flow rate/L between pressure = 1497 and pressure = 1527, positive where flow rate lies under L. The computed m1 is -4.3 kPa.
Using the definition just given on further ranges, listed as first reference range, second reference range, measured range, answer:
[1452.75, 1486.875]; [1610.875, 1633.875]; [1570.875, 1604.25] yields 3.31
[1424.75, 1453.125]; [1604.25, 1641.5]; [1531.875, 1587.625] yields 0.60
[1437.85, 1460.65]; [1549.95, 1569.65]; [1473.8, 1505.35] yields -3.73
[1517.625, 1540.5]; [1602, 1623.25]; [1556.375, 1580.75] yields 1.97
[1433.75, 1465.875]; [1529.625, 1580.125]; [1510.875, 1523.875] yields -2.04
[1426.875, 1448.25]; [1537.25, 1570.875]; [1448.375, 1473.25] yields 0.01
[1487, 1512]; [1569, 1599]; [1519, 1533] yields -0.68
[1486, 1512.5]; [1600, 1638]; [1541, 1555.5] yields 0.40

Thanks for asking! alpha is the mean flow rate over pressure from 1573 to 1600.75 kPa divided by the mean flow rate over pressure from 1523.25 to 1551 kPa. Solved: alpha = 0.90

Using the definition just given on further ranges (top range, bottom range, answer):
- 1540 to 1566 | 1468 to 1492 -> 0.97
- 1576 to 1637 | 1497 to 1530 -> 0.91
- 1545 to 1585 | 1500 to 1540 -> 0.90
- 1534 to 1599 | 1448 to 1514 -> 0.96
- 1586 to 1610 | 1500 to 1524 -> 0.86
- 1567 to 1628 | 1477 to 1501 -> 0.90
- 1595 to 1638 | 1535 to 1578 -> 1.02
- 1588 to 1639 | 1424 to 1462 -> 1.09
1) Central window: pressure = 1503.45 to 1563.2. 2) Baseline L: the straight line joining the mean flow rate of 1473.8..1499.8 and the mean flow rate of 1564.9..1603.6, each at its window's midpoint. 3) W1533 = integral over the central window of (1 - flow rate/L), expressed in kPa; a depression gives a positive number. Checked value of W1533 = -3.1 kPa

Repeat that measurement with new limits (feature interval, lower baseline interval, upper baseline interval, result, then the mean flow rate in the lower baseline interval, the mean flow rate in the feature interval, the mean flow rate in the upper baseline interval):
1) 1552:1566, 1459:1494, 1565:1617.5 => -0.55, 26.6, 26.2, 24.6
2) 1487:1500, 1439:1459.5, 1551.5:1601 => -2.06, 24.4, 28.5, 25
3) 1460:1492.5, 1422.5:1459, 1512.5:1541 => -0.76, 24.2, 26.5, 28.4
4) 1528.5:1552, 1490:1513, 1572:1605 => -0.62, 28.2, 27.3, 24.6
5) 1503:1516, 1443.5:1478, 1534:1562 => -1.36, 24.8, 28.7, 26.9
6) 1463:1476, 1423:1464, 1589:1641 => -0.53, 24.1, 25.4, 26.4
